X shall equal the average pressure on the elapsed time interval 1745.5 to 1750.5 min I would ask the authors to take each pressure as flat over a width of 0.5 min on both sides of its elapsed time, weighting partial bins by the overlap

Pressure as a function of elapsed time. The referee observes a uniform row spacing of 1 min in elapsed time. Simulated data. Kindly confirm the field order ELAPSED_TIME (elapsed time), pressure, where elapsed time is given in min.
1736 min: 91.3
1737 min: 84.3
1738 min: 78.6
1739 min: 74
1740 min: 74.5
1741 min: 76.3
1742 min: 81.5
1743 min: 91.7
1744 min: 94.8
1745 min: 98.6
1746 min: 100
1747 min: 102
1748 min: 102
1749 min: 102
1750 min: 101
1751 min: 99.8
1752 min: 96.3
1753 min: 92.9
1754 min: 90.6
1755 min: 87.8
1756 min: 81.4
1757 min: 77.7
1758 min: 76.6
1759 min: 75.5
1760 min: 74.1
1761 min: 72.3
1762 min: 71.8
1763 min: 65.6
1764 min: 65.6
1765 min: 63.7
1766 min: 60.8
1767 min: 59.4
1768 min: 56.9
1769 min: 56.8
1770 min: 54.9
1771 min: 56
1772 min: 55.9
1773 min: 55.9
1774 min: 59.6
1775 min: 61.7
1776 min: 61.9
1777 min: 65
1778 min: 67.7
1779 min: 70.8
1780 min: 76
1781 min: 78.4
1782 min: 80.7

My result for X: 101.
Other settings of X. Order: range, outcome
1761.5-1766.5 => 65.5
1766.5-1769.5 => 57.7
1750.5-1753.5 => 96.3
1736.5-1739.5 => 79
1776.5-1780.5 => 69.9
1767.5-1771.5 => 56.1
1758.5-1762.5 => 73.4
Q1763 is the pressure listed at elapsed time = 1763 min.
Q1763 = 65.6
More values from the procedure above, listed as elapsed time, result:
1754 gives 90.6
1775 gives 61.7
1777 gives 65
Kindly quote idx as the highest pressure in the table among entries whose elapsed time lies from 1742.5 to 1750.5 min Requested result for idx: 102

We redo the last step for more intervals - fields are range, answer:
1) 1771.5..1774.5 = 59.6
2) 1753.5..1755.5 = 90.6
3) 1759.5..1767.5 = 74.1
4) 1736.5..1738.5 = 84.3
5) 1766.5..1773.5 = 59.4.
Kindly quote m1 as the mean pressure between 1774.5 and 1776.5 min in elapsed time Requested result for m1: 61.8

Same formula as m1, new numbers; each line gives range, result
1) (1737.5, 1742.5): 77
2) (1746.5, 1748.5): 102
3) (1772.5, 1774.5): 57.8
